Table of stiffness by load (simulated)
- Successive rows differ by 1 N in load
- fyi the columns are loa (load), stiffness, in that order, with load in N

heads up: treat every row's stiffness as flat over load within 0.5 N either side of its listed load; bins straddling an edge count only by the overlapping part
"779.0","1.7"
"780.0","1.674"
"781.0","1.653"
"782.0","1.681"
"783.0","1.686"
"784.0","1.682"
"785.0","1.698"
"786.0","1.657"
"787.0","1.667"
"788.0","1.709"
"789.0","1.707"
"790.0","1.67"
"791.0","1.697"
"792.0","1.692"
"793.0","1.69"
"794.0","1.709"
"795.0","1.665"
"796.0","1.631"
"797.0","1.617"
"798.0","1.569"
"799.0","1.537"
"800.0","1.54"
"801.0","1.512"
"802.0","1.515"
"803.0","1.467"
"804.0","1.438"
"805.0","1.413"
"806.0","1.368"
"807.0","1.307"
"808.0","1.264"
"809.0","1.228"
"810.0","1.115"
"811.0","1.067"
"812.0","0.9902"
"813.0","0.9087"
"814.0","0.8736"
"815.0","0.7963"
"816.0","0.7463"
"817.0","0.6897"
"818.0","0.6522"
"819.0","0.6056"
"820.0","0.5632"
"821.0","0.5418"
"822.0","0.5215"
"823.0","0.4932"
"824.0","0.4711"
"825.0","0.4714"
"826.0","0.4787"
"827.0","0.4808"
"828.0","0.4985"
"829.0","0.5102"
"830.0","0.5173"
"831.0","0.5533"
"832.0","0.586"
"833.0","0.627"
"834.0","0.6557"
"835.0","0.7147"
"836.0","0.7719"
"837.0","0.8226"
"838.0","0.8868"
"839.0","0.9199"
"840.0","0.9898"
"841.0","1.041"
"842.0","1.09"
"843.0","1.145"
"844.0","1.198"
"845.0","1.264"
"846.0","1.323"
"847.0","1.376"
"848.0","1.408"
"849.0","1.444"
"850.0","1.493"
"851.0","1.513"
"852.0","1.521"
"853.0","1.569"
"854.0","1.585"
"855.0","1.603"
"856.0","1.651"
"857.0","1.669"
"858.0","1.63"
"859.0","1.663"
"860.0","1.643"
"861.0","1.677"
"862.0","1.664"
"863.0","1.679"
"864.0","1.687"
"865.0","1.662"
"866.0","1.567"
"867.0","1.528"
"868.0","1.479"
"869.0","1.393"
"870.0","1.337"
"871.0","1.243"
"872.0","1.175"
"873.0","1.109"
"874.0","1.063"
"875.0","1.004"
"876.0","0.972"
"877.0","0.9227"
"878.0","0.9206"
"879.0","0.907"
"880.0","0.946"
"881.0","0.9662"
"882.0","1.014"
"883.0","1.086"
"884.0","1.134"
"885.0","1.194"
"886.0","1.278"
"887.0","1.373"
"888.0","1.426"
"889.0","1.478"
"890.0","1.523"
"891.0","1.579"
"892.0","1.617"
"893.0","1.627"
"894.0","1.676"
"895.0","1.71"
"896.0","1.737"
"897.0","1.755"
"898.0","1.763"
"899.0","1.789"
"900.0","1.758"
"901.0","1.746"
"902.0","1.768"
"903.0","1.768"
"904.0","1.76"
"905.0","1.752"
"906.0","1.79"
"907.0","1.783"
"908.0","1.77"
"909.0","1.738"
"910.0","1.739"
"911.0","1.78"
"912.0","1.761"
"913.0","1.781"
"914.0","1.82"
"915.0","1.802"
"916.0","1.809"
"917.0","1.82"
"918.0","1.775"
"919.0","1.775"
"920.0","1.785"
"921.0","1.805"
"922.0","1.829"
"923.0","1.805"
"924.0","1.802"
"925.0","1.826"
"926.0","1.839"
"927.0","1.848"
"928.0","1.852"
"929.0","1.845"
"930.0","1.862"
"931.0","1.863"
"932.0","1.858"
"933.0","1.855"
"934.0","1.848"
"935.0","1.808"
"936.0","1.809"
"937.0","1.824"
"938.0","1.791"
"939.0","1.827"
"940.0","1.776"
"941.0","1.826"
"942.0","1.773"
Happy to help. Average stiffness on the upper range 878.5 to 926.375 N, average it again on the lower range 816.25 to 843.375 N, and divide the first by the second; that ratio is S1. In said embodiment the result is 2.39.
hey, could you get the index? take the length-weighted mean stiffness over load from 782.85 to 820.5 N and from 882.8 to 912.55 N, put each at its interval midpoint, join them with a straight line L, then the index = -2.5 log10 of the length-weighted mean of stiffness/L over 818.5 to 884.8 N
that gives 0.34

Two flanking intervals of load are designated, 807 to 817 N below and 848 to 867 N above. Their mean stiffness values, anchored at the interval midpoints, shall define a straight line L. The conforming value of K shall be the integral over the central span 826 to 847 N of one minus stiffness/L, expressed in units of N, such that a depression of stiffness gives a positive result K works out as 8.0 N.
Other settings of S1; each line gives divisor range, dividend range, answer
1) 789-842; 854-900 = 1.38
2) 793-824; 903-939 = 1.58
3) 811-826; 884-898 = 2.27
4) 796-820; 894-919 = 1.50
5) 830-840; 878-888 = 1.52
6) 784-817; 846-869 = 1.11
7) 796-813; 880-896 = 1.01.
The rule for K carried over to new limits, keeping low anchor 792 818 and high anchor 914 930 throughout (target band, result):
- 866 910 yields 6.4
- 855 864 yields -0.7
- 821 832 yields 7.0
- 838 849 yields 2.2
